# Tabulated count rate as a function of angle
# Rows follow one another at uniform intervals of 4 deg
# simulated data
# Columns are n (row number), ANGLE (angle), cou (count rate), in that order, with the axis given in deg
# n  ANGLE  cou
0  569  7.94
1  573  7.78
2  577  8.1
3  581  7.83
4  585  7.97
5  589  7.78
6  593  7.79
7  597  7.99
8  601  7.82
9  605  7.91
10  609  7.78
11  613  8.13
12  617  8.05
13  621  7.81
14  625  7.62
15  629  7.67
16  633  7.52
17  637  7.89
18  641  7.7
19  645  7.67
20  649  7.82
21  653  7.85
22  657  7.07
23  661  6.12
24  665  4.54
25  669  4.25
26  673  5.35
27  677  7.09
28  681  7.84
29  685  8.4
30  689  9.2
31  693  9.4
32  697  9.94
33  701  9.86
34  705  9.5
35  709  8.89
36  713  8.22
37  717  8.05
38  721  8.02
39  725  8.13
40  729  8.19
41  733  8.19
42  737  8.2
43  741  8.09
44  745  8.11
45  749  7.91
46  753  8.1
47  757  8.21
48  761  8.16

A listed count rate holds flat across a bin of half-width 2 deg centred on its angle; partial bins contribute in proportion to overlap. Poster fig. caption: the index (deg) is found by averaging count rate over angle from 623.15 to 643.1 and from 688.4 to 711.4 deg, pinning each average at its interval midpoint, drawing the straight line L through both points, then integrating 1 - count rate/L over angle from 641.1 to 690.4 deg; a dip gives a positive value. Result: 9.25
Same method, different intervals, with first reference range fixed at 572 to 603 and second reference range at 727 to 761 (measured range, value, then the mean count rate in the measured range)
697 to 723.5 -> -2.50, 8.83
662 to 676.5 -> 5.35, 5.06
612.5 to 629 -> 0.17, 7.85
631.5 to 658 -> 1.01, 7.67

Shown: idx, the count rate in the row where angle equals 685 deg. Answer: 8.4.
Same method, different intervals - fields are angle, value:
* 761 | 8.16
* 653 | 7.85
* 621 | 7.81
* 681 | 7.84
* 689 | 9.2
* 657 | 7.07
